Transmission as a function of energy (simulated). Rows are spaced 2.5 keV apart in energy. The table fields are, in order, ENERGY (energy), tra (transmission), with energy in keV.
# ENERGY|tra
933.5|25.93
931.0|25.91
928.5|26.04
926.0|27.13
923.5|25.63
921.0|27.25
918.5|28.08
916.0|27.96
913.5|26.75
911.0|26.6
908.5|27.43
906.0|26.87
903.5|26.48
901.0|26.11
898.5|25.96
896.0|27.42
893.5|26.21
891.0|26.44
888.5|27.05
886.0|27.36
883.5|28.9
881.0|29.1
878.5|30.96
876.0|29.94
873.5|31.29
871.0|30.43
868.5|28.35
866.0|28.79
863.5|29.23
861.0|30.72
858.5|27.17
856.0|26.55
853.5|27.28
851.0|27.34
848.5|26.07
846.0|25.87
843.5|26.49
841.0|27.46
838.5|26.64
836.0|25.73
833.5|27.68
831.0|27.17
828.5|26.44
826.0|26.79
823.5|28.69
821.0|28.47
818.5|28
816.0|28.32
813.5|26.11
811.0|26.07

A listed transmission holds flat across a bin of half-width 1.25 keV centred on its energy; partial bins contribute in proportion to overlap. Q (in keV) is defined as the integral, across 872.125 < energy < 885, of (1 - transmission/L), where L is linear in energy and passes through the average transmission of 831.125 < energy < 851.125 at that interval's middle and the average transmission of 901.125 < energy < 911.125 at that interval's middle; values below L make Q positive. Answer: -1.6 keV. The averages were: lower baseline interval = 26.7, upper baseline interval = 26.8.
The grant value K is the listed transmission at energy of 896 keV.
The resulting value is 27.42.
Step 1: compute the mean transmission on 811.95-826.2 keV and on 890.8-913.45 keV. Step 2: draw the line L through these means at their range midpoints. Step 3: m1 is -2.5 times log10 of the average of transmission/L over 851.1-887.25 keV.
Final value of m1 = -0.073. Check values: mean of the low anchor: 27.8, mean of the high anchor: 26.6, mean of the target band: 29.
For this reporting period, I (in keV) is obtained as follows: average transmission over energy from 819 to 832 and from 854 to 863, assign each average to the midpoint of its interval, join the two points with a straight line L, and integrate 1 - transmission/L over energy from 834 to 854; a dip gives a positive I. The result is 0.91 keV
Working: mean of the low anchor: 27.5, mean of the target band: 26.6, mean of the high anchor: 28.2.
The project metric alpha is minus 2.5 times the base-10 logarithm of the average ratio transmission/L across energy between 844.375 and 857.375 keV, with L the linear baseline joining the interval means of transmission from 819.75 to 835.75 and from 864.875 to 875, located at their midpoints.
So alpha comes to 0.08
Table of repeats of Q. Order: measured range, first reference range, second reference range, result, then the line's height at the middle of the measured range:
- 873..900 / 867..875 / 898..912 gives 0.32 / 28.4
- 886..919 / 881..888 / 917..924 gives 0.96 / 27.7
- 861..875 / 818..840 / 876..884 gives -0.26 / 29.2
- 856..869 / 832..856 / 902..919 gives -0.89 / 26.8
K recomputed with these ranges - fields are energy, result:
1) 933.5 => 25.93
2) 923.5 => 25.63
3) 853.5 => 27.28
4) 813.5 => 26.11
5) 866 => 28.79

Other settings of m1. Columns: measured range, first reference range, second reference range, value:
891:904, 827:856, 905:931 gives 0.02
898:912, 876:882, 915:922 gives 0.08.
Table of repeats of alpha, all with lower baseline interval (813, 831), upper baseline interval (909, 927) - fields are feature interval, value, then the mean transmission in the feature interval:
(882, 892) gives -0.01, 27.5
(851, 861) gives 0.00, 27.5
